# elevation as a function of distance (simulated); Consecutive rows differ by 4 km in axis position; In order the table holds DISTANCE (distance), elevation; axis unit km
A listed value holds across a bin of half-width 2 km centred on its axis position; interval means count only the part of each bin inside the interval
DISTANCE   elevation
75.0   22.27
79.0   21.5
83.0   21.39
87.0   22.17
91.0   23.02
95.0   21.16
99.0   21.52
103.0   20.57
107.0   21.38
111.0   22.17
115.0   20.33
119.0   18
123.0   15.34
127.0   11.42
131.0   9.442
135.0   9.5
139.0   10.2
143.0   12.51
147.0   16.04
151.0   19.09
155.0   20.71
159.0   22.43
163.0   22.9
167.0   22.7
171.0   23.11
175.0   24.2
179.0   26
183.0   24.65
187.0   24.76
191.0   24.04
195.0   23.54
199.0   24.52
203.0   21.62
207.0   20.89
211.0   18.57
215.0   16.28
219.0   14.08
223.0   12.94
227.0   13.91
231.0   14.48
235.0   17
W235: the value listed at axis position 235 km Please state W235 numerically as 17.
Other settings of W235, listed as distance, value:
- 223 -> 12.94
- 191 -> 24.04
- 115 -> 20.33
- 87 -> 22.17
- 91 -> 23.02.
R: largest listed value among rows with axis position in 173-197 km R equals 26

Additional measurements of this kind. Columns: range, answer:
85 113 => 23.02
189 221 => 24.52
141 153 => 19.09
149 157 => 20.71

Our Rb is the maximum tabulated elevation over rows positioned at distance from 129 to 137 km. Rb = 9.5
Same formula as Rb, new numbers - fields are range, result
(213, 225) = 16.28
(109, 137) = 22.17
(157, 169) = 22.9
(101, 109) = 21.38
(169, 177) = 24.2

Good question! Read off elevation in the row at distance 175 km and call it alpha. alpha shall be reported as 24.2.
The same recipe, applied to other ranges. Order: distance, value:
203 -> 21.62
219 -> 14.08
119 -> 18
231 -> 14.48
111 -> 22.17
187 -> 24.76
